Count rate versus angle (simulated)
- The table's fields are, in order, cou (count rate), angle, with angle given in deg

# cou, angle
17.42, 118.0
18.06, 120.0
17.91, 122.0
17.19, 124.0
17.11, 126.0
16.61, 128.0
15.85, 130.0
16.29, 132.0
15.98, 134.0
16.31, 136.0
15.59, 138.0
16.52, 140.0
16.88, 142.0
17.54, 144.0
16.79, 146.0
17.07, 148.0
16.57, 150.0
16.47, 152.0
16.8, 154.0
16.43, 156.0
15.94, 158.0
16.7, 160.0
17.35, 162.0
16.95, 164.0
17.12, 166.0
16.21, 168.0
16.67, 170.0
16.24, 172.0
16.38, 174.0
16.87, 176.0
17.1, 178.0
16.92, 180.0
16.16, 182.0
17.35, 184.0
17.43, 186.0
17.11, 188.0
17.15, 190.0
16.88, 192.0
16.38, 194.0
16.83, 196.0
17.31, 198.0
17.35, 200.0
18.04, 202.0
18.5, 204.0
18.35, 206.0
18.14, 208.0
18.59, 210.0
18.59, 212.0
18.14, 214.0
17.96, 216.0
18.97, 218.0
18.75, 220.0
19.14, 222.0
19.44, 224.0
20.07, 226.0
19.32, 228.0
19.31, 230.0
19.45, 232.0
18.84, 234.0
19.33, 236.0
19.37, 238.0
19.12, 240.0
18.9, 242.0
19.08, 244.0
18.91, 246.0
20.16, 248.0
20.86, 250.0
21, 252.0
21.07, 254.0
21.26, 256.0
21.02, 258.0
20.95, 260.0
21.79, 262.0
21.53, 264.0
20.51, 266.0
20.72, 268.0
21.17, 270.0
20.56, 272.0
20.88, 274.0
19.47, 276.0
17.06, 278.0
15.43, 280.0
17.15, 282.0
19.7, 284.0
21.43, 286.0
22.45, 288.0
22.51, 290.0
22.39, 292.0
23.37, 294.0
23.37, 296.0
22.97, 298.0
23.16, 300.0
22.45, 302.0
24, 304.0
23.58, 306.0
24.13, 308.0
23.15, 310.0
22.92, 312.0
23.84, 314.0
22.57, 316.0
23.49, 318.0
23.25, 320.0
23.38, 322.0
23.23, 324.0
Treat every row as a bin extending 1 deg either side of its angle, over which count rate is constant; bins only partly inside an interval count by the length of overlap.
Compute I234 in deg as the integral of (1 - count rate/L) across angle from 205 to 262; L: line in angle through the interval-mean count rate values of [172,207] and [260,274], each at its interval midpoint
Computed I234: -0.35 deg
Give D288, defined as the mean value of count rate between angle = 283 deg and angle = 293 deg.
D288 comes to 21.7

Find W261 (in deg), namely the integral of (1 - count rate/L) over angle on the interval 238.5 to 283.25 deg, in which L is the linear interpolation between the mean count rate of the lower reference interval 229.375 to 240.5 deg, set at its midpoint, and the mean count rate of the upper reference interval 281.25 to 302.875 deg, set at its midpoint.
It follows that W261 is 1.12 deg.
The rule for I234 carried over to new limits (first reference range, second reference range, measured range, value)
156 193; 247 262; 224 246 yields 0.74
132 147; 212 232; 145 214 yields 2.41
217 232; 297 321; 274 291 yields 1.98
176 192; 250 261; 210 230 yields 0.12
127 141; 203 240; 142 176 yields 0.46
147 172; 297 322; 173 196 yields 1.15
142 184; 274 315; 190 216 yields 0.72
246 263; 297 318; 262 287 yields 2.36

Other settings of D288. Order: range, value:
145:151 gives 16.8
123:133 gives 16.6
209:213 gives 18.6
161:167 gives 17.1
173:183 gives 16.7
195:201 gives 17.2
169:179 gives 16.7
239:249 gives 19.2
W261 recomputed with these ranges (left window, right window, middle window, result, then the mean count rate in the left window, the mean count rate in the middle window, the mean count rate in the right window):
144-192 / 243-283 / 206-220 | -0.07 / 16.8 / 18.4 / 20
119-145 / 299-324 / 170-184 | 1.32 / 16.8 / 16.7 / 23.3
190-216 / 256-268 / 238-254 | 0.35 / 17.7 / 19.8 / 21.1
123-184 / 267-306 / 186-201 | 0.79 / 16.6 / 17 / 21.1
